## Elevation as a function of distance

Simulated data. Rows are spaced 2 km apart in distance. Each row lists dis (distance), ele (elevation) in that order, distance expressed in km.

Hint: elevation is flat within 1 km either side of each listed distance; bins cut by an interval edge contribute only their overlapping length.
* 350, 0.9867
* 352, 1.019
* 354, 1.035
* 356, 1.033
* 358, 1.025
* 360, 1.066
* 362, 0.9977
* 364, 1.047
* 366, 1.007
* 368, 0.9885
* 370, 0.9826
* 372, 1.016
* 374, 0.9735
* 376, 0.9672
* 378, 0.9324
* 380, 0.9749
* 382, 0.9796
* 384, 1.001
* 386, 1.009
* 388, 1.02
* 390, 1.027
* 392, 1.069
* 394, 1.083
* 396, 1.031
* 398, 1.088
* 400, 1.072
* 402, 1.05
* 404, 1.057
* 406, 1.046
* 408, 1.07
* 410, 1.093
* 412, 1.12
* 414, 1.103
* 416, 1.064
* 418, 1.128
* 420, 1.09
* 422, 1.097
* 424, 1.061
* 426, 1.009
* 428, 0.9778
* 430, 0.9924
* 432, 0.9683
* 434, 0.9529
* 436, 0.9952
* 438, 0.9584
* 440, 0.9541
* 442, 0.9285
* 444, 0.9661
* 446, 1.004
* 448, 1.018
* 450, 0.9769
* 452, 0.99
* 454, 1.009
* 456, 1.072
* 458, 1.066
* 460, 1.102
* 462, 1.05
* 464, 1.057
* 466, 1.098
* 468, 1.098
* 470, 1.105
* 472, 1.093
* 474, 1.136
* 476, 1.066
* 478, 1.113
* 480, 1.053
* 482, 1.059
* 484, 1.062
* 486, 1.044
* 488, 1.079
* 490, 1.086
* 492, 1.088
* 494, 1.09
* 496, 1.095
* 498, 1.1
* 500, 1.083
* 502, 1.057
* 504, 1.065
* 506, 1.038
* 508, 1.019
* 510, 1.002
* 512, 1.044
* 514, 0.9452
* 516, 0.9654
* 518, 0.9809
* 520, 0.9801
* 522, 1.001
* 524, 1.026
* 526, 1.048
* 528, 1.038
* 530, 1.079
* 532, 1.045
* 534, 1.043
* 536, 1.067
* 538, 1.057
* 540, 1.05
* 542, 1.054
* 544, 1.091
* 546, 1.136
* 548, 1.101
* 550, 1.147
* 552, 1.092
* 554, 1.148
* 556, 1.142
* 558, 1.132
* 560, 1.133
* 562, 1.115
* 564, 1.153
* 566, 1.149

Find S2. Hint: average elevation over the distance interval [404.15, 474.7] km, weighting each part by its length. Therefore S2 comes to 1.04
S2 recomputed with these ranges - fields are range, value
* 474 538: 1.05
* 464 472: 1.09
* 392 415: 1.07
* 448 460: 1.03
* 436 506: 1.05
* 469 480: 1.1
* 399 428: 1.07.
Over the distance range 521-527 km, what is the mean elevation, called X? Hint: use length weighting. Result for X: 1.03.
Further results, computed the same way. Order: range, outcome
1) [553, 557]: 1.15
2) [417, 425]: 1.09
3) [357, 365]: 1.03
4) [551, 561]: 1.13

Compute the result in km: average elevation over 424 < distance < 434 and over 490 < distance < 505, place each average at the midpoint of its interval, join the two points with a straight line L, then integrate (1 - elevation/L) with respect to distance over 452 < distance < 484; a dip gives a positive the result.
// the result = -0.98 km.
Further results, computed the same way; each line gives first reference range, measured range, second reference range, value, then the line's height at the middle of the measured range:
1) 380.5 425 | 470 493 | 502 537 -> -1.0 km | 1.04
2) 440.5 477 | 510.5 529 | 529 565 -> 1.4 km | 1.08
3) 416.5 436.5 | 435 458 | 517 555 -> 1.0 km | 1.03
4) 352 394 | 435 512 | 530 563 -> 0.8 km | 1.06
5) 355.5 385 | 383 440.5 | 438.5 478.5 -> -1.3 km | 1.02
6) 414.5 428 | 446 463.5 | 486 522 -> 0.4 km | 1.06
